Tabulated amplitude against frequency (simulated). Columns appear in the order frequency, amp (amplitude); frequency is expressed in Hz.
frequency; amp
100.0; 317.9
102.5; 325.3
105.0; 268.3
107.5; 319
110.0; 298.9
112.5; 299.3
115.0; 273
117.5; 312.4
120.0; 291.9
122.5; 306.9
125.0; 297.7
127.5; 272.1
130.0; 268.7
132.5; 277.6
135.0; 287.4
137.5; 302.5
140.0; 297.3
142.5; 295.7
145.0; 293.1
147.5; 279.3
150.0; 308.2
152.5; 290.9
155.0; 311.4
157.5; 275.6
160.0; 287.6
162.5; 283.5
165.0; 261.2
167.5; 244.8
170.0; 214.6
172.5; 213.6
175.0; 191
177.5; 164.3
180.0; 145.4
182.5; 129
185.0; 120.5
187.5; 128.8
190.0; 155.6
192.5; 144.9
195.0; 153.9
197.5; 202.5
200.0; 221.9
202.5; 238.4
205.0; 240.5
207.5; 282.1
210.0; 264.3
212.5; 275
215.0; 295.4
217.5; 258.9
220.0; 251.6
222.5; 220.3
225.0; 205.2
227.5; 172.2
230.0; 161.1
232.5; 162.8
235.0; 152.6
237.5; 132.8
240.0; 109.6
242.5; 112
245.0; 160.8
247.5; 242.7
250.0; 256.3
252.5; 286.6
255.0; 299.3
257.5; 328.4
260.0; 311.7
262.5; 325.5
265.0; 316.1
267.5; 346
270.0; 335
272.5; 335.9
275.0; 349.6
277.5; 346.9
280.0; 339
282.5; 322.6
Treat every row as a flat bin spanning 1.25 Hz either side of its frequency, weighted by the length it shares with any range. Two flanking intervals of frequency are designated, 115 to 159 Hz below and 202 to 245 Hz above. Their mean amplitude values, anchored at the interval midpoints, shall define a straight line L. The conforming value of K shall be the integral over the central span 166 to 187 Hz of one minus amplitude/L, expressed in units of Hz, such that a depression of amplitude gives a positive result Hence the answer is 6.3 Hz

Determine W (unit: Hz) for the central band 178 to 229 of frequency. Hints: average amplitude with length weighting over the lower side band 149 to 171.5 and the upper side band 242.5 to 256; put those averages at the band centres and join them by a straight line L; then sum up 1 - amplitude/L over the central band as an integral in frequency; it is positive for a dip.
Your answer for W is 10.0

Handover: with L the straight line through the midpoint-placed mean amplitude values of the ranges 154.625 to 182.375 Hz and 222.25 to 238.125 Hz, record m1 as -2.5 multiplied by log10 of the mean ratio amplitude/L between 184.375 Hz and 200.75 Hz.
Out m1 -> 0.27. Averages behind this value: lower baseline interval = 229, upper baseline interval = 171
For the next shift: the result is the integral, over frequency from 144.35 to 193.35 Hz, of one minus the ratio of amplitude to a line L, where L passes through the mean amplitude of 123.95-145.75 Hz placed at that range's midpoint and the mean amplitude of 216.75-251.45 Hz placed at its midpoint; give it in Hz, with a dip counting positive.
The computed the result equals 6.5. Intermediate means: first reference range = 288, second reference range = 185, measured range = 222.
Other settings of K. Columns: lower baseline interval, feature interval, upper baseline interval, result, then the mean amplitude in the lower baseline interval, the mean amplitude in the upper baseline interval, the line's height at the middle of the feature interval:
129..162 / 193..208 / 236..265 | 2.6 Hz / 290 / 236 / 262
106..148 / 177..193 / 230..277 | 7.8 Hz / 293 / 253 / 274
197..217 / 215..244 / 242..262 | 8.5 Hz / 255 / 258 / 256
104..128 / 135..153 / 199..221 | -0.7 Hz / 295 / 259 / 284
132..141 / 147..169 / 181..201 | -4.0 Hz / 292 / 156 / 239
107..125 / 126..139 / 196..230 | 0.3 Hz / 299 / 237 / 289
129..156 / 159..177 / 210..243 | 1.7 Hz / 292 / 198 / 263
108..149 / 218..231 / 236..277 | 3.2 Hz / 291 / 266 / 273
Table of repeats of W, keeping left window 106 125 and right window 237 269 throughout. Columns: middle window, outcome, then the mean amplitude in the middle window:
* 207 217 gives -0.4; 277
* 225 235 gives 3.5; 169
